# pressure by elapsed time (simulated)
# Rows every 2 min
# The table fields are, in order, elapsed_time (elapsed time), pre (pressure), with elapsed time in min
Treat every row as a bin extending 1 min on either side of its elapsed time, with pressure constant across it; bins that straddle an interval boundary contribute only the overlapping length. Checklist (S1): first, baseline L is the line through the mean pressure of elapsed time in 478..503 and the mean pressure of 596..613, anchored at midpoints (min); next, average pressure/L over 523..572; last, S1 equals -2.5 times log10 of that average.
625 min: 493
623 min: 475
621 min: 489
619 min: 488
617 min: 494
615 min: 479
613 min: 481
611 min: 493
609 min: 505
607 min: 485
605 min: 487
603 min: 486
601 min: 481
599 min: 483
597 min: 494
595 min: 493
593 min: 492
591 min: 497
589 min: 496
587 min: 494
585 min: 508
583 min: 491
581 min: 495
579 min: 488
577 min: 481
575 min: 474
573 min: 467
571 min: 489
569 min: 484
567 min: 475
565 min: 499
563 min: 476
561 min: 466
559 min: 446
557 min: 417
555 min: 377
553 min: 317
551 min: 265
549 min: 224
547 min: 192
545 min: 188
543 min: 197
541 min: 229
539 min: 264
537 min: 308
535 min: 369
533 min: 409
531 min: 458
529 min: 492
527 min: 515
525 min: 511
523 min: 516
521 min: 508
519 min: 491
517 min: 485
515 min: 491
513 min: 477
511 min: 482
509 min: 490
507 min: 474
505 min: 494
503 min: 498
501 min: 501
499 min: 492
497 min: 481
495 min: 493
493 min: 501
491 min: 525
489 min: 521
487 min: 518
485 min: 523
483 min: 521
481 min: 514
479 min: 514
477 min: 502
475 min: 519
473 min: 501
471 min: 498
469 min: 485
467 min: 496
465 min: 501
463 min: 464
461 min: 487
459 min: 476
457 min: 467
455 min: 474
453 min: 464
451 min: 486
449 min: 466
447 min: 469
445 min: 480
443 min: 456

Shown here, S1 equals 0.29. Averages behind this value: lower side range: 508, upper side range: 489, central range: 381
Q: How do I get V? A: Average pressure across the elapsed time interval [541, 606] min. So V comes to 429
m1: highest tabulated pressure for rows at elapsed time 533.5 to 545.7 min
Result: 369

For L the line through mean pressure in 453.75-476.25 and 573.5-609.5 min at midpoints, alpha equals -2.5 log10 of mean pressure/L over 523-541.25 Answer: 0.20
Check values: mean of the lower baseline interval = 488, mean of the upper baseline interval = 490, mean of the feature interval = 408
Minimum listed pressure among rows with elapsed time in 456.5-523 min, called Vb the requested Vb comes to 464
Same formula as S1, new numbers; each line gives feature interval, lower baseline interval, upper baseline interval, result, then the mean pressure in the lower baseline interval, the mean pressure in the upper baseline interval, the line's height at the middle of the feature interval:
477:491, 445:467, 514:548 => -0.17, 477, 390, 444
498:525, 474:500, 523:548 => -0.15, 510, 351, 430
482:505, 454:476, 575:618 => -0.04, 488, 490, 488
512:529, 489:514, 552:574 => -0.04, 493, 447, 479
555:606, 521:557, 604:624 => -0.13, 350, 488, 426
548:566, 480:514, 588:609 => 0.26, 500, 490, 494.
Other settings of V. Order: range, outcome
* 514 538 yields 463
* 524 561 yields 347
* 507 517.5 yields 484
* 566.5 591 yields 487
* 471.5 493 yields 515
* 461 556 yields 443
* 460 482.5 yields 499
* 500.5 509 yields 491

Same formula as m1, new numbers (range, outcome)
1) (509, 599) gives 516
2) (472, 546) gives 525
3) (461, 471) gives 501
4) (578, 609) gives 508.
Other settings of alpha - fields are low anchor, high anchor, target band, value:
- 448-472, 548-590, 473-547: 0.02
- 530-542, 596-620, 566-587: -0.15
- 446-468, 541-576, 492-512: -0.14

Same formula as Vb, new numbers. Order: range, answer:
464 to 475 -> 485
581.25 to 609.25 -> 481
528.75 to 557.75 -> 188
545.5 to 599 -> 192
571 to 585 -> 467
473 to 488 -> 501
